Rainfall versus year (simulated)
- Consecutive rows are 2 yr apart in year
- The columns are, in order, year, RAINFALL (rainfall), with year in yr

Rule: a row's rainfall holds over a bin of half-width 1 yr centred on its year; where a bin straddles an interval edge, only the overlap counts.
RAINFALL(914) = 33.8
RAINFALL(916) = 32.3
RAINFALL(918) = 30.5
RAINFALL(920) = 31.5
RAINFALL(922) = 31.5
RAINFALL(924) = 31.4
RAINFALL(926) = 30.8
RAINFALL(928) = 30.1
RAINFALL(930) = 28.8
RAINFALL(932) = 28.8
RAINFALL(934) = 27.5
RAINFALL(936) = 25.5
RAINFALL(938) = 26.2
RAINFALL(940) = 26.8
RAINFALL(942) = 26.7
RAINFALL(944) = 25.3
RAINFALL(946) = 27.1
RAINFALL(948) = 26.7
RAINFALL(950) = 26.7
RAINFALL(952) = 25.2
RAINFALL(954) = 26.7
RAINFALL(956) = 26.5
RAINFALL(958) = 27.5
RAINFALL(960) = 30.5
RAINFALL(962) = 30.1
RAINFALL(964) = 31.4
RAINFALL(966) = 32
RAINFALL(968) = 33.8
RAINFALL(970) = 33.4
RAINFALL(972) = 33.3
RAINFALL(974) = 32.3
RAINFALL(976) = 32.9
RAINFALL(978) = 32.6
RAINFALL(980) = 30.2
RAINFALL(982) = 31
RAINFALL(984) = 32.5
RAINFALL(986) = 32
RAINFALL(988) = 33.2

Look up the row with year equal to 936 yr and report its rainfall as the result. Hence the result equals 25.5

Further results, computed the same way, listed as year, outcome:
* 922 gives 31.5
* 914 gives 33.8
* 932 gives 28.8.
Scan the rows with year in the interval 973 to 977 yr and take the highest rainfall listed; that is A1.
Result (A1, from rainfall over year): 32.9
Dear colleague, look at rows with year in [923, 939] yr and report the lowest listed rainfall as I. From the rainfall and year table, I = 25.5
